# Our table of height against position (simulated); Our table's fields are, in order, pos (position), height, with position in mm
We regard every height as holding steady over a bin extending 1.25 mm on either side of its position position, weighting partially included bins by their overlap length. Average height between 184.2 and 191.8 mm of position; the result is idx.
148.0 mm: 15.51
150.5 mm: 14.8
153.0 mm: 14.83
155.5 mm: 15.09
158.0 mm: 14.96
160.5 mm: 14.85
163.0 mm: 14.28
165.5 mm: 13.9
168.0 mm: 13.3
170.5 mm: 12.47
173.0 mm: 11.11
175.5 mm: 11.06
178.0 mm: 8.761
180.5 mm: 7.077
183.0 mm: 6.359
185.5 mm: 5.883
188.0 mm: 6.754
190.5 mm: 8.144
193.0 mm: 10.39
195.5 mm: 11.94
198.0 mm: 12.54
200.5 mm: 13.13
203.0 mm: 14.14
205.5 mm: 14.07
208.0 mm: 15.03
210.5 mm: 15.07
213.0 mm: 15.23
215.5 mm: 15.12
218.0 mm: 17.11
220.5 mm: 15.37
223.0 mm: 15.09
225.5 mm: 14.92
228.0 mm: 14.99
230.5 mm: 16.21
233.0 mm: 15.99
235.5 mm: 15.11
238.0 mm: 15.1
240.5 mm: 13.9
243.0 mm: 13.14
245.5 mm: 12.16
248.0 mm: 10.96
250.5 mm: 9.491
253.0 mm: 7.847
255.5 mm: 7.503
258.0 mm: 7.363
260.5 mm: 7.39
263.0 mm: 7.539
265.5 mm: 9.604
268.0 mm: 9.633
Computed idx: 6.95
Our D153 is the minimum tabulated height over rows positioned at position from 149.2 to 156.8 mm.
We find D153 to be 14.8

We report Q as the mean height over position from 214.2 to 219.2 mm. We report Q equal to 16.1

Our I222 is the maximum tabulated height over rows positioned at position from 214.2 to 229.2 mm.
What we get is 17.11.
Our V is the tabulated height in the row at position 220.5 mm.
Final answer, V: 15.37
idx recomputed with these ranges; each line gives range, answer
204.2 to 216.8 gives 14.9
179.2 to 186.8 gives 6.46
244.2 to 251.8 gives 10.9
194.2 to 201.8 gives 12.5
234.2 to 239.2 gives 15.1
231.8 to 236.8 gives 15.5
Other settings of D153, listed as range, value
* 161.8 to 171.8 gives 12.47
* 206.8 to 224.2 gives 15.03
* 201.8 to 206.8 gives 14.07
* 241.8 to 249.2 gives 10.96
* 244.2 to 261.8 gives 7.363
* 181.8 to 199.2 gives 5.883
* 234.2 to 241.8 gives 13.9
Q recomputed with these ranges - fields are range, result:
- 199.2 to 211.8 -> 14.3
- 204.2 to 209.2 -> 14.5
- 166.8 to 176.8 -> 12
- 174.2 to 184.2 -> 8.34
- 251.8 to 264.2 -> 7.53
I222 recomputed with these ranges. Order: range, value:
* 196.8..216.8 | 15.23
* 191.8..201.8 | 13.13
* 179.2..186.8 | 7.077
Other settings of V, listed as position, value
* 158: 14.96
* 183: 6.359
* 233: 15.99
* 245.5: 12.16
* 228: 14.99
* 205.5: 14.07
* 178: 8.761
